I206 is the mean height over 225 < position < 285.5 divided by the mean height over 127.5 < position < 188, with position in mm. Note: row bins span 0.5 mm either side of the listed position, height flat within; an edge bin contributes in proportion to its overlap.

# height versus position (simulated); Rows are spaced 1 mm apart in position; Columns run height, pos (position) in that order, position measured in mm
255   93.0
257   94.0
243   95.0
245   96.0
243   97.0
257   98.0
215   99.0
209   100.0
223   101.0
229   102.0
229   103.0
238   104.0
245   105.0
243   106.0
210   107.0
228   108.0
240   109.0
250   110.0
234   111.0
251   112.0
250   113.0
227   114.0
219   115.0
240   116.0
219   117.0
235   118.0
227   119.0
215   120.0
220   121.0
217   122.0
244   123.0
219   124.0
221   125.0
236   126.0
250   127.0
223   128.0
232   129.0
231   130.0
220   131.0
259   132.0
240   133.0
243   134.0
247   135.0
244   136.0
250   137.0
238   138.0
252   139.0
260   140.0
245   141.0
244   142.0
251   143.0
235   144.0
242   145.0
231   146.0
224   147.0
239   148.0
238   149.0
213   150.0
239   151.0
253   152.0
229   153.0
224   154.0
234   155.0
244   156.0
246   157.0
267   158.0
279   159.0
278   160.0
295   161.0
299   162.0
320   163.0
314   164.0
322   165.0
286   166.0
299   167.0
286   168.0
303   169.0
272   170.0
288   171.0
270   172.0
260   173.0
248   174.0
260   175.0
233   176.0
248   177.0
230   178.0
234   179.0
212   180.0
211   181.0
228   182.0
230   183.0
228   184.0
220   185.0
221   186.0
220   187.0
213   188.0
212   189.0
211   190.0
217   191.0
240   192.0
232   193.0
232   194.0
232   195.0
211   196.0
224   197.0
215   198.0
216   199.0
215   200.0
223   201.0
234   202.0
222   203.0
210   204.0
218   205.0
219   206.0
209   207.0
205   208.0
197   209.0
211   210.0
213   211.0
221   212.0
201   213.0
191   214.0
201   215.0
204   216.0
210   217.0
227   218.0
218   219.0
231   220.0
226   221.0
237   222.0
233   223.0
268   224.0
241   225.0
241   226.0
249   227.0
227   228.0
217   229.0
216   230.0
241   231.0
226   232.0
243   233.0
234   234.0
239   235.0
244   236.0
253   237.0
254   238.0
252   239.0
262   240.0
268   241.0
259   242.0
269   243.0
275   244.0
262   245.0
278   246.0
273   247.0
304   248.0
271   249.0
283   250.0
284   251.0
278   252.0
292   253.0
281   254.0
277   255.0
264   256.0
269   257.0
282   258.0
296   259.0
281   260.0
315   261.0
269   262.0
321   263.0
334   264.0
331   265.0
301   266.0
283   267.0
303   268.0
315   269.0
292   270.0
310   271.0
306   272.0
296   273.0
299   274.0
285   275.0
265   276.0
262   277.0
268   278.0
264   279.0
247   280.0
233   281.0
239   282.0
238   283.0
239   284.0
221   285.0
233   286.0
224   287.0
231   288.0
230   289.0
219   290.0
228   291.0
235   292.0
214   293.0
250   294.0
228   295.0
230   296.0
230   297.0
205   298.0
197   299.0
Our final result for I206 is 1.08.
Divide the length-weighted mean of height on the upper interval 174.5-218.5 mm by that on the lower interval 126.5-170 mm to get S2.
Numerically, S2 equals 0.9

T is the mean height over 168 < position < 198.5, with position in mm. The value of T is 236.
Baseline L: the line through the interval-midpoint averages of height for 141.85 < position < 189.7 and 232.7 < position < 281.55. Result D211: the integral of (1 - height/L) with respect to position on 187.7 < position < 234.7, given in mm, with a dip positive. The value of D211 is 7.6 mm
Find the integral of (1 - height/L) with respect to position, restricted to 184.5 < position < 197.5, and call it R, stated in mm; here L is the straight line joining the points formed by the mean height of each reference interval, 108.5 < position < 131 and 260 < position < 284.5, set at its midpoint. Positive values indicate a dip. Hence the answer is 1.7 mm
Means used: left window 232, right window 284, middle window 222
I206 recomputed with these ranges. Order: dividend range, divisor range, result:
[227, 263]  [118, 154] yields 1.12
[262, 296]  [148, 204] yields 1.08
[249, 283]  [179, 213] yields 1.30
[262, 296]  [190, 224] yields 1.21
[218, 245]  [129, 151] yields 1.01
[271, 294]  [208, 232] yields 1.13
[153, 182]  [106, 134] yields 1.14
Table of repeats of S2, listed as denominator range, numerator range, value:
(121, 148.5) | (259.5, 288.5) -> 1.16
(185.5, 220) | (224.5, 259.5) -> 1.20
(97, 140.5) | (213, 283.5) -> 1.12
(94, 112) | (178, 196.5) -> 0.95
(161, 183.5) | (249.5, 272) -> 1.10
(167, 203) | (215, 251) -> 1.05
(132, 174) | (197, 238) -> 0.86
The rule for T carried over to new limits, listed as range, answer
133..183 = 255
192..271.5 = 250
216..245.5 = 241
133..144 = 246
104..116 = 236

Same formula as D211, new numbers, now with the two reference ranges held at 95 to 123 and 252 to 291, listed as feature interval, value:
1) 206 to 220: 2.7 mm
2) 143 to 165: -1.1 mm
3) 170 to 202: 2.6 mm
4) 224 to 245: 1.4 mm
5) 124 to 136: 0.1 mm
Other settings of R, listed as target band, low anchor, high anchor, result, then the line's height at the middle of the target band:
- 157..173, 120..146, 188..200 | -4.2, 229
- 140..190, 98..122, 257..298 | -1.9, 242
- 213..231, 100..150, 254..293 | 2.3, 258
